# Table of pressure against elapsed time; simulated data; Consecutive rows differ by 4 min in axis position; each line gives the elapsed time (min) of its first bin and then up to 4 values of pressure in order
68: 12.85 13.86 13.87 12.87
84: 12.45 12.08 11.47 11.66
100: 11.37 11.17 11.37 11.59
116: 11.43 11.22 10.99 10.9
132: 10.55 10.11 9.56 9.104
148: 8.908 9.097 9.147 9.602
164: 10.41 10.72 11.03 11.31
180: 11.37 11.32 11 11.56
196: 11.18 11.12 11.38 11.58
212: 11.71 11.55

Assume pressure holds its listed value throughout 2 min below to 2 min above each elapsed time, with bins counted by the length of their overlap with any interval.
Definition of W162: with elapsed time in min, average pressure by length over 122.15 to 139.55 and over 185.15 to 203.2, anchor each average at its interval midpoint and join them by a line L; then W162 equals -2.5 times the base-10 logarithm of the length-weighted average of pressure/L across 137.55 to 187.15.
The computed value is 0.077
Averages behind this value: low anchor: 10.5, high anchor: 11.2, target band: 10.2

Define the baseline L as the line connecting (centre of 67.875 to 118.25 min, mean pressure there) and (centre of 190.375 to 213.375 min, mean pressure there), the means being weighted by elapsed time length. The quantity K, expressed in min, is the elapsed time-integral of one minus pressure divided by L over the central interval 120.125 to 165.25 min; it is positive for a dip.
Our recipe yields 7.3 min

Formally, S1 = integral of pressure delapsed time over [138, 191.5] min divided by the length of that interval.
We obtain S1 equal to 10.2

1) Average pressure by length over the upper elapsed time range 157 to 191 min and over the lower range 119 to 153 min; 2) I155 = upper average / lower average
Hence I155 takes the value 1.08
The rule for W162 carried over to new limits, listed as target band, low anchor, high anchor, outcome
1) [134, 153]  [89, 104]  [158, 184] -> 0.18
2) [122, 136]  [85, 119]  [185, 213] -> 0.08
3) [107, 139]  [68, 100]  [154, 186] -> 0.07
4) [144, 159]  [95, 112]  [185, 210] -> 0.24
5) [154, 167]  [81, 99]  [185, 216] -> 0.18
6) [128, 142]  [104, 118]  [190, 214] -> 0.12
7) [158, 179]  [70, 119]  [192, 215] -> 0.10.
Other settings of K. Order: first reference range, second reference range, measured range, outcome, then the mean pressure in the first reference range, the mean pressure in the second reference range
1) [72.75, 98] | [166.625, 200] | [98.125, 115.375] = 1.1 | 12.5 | 11.2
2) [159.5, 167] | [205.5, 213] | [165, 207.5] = -1.2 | 10.2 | 11.6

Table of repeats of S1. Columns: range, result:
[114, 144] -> 10.6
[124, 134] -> 10.8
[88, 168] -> 10.6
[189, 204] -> 11.3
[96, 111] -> 11.4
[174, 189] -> 11.3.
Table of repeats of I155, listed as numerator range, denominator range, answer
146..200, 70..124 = 0.88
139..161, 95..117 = 0.81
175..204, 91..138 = 1.01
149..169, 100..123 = 0.86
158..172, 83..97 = 0.87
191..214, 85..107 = 0.99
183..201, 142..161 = 1.23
